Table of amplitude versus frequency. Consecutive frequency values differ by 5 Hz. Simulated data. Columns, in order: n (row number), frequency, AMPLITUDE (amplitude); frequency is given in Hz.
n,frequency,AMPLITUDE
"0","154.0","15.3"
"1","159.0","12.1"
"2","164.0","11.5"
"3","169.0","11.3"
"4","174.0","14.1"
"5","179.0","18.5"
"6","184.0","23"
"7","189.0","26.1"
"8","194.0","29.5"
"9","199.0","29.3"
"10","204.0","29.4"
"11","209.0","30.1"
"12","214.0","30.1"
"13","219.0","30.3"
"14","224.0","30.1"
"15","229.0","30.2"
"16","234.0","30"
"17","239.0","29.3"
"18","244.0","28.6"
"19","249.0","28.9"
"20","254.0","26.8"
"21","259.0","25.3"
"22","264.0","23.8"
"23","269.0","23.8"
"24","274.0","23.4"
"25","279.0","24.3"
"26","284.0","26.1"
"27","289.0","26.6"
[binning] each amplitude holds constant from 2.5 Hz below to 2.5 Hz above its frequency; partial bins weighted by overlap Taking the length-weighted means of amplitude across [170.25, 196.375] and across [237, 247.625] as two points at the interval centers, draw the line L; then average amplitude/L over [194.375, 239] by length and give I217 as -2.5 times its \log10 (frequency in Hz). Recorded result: -0.16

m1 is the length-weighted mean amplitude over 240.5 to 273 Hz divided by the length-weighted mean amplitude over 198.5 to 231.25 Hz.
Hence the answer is 0.9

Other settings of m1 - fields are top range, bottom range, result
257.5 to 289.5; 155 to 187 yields 1.61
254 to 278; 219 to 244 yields 0.82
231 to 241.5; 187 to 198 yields 1.06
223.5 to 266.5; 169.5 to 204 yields 1.21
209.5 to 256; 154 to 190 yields 1.82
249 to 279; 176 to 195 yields 1.06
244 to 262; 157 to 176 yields 2.22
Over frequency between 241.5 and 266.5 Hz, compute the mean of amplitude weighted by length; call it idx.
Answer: 26.7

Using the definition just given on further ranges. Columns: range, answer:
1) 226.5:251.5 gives 29.4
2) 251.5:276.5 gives 24.6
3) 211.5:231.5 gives 30.2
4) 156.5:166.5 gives 11.8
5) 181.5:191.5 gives 24.6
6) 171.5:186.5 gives 18.5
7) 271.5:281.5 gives 23.9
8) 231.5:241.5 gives 29.6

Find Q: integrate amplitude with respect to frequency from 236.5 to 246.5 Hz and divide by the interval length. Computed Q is 28.9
